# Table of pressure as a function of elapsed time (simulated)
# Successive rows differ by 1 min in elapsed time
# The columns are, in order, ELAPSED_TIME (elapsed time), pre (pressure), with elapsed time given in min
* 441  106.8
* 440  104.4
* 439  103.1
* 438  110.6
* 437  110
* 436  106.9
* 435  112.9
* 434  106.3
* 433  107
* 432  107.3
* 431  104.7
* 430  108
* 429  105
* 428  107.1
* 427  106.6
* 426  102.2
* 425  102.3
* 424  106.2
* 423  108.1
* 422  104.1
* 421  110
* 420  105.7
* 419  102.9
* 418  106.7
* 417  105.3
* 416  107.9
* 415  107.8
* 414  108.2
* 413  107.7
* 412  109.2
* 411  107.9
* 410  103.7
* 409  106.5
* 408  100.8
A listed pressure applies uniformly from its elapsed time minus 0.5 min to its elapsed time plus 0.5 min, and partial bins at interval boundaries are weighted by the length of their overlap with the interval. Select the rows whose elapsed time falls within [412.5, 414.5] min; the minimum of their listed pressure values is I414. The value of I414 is 107.7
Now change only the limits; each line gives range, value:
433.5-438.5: 106.3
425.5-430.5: 102.2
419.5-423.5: 104.1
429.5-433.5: 104.7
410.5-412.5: 107.9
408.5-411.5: 103.7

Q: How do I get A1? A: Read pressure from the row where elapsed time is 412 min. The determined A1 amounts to 109.2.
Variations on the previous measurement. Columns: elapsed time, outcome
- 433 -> 107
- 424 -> 106.2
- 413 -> 107.7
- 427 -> 106.6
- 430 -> 108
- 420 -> 105.7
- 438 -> 110.6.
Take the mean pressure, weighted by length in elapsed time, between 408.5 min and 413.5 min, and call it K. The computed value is 107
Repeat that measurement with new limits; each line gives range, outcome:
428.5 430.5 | 106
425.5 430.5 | 106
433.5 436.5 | 109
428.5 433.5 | 106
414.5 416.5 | 108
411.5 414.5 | 108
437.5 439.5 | 107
